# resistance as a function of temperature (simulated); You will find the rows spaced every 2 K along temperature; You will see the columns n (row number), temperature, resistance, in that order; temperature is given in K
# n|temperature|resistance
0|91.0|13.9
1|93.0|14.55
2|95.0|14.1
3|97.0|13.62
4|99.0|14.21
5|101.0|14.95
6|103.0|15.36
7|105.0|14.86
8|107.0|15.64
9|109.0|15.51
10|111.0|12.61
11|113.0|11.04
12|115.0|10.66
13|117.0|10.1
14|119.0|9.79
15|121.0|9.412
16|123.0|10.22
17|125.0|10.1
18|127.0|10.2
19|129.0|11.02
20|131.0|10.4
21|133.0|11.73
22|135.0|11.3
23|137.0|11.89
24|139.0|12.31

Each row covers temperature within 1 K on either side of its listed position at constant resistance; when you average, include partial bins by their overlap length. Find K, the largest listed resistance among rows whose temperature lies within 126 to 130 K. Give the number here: 11.02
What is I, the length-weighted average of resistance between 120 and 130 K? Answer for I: 10.2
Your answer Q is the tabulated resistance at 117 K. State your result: 10.1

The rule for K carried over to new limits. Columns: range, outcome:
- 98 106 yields 15.36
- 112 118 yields 11.04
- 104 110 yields 15.64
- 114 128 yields 10.66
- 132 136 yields 11.73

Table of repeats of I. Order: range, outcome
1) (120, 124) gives 9.82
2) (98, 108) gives 15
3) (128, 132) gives 10.7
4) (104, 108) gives 15.2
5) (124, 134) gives 10.7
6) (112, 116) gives 10.8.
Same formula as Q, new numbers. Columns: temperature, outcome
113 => 11.04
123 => 10.22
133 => 11.73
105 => 14.86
